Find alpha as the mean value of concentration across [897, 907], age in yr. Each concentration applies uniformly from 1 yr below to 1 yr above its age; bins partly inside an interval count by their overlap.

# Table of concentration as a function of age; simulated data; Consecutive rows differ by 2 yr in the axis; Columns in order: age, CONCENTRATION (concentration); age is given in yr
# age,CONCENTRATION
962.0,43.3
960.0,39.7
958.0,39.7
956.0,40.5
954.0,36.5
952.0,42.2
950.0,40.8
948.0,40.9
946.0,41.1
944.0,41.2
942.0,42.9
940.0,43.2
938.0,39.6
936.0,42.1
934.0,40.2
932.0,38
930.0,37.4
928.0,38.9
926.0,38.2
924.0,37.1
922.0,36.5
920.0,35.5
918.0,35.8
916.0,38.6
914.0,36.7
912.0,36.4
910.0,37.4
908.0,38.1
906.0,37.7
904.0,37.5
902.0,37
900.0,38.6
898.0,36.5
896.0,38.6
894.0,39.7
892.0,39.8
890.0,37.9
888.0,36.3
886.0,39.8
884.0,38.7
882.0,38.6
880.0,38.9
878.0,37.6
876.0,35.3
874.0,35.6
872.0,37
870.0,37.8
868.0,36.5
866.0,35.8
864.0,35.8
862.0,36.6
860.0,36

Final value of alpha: 37.5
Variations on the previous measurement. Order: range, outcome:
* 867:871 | 37.1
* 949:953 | 41.5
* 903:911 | 37.7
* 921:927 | 37.3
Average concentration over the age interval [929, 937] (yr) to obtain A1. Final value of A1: 39.4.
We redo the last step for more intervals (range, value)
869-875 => 36.8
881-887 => 39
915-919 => 37.2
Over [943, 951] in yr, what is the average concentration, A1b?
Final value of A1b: 41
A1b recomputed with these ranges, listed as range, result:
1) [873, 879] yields 36.2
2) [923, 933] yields 37.9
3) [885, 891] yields 38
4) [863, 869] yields 36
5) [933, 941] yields 41.3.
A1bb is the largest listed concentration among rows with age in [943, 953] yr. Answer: 42.2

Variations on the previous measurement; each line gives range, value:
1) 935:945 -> 43.2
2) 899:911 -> 38.6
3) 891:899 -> 39.8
